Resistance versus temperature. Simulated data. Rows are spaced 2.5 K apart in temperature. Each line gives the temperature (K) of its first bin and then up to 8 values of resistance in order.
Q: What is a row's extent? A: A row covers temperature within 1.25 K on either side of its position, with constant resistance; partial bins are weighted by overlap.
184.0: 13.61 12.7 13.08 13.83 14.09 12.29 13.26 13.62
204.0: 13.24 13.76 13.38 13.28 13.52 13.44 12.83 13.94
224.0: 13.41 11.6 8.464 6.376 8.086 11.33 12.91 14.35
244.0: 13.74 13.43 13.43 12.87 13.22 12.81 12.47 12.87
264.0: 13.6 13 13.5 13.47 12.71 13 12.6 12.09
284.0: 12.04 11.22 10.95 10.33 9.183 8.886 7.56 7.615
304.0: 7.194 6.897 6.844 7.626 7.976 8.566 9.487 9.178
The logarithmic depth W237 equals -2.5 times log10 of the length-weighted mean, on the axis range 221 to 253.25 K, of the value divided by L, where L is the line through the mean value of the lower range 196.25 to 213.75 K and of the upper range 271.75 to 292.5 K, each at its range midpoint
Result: 0.083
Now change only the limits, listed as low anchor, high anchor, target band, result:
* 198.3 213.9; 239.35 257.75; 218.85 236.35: 0.26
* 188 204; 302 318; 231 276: -0.21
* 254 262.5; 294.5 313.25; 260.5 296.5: -0.15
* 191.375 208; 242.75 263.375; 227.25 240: 0.36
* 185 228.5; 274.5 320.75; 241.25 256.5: -0.17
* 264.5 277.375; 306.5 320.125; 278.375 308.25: 0.10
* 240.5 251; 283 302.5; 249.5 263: -0.01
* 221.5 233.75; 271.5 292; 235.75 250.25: -0.23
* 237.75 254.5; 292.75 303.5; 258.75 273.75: -0.16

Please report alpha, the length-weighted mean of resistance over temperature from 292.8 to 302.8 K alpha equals 8.3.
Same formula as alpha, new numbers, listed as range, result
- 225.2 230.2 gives 10.1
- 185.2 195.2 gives 13.4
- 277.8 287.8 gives 12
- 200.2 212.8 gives 13.5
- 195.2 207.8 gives 13.2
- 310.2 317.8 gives 8.06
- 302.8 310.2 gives 6.98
